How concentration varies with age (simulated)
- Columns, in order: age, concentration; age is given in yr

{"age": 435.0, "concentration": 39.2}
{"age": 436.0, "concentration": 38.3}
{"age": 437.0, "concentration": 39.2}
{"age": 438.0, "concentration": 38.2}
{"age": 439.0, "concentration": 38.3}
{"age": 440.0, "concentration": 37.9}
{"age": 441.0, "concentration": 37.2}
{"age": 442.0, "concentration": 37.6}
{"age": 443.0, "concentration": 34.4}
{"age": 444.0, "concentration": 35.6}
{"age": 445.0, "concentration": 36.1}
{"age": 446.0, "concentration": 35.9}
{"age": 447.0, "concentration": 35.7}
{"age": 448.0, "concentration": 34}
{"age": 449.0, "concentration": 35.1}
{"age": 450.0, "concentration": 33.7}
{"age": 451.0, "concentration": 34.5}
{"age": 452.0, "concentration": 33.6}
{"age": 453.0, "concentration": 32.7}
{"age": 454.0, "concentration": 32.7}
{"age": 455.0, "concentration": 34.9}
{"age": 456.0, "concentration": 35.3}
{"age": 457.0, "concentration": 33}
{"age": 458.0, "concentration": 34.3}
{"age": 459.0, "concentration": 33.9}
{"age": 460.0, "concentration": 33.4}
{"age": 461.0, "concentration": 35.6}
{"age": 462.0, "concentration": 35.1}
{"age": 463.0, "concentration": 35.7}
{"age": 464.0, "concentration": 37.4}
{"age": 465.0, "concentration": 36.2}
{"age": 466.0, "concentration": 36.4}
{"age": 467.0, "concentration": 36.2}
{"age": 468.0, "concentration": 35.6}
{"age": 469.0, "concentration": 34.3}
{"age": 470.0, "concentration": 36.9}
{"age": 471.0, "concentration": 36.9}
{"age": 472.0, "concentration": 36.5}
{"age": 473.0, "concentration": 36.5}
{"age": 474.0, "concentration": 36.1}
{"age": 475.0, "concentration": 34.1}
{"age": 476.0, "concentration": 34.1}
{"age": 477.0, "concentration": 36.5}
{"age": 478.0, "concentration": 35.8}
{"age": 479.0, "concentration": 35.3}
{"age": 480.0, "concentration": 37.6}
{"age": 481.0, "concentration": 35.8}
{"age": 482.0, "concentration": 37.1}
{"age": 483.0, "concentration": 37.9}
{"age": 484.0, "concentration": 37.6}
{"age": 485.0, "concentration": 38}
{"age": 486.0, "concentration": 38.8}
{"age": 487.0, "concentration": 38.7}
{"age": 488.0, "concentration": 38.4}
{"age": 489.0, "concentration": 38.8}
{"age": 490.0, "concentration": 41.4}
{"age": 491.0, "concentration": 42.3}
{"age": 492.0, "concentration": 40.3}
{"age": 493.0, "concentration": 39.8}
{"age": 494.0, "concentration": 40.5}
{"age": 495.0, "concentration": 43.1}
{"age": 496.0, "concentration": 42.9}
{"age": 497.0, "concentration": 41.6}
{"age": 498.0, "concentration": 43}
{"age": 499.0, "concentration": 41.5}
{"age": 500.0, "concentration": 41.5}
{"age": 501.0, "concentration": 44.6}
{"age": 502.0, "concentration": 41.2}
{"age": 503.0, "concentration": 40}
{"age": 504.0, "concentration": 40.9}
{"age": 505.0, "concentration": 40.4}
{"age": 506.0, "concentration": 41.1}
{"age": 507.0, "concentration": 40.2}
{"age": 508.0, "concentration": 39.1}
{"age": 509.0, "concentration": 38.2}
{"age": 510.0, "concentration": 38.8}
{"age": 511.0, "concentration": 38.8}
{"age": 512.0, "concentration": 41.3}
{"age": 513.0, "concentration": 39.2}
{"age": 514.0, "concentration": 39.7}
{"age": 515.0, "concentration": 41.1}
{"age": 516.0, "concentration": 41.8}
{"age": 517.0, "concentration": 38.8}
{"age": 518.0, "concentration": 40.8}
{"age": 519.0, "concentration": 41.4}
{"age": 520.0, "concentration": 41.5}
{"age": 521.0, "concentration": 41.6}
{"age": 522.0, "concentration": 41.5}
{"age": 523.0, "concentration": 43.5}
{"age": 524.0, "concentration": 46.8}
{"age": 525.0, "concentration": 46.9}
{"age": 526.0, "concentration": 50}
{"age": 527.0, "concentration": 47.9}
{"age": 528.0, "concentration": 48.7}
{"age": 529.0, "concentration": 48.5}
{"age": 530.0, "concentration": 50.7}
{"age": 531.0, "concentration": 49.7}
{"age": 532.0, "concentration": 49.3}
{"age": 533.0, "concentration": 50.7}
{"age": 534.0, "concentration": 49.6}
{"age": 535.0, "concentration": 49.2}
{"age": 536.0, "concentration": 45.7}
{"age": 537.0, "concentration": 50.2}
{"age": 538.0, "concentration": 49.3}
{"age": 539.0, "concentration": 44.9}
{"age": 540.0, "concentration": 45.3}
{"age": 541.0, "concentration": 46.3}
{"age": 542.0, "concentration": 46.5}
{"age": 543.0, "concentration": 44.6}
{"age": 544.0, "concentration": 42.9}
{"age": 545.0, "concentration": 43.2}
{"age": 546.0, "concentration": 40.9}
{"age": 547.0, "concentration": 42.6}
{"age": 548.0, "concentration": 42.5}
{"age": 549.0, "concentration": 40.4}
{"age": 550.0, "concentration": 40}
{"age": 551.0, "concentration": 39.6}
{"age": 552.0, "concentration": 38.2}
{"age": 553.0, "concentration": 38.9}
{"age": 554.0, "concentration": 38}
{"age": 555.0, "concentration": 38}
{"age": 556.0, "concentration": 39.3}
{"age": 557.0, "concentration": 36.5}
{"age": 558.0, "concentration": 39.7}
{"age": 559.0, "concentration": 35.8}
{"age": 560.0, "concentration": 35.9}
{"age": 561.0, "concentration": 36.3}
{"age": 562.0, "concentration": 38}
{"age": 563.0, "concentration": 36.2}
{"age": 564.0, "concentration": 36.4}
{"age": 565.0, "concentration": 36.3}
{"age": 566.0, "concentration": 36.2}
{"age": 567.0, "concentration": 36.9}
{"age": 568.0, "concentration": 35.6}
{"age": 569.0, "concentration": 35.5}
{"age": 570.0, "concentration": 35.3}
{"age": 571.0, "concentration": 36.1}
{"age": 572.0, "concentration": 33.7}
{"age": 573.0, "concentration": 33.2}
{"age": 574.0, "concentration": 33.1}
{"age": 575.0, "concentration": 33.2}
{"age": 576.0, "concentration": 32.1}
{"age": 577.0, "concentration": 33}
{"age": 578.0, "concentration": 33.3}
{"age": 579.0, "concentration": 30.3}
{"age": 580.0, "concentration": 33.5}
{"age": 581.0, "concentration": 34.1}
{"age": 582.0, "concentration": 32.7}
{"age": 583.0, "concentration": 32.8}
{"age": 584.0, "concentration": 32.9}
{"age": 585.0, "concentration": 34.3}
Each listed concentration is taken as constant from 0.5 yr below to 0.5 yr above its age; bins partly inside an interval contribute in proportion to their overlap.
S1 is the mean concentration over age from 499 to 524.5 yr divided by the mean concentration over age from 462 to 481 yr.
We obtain 1.14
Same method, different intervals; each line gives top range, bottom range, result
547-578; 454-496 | 0.99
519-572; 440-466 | 1.21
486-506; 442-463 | 1.19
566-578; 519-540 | 0.73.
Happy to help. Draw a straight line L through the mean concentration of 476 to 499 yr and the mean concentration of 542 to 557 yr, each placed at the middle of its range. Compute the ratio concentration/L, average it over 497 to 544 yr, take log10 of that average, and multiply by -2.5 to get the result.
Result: -0.10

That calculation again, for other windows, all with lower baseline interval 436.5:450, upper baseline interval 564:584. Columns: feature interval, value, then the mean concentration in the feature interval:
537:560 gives -0.20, 41.6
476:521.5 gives -0.13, 39.8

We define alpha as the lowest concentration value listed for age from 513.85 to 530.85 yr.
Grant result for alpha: 38.8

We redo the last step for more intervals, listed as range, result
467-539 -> 34.1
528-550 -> 40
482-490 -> 37.1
